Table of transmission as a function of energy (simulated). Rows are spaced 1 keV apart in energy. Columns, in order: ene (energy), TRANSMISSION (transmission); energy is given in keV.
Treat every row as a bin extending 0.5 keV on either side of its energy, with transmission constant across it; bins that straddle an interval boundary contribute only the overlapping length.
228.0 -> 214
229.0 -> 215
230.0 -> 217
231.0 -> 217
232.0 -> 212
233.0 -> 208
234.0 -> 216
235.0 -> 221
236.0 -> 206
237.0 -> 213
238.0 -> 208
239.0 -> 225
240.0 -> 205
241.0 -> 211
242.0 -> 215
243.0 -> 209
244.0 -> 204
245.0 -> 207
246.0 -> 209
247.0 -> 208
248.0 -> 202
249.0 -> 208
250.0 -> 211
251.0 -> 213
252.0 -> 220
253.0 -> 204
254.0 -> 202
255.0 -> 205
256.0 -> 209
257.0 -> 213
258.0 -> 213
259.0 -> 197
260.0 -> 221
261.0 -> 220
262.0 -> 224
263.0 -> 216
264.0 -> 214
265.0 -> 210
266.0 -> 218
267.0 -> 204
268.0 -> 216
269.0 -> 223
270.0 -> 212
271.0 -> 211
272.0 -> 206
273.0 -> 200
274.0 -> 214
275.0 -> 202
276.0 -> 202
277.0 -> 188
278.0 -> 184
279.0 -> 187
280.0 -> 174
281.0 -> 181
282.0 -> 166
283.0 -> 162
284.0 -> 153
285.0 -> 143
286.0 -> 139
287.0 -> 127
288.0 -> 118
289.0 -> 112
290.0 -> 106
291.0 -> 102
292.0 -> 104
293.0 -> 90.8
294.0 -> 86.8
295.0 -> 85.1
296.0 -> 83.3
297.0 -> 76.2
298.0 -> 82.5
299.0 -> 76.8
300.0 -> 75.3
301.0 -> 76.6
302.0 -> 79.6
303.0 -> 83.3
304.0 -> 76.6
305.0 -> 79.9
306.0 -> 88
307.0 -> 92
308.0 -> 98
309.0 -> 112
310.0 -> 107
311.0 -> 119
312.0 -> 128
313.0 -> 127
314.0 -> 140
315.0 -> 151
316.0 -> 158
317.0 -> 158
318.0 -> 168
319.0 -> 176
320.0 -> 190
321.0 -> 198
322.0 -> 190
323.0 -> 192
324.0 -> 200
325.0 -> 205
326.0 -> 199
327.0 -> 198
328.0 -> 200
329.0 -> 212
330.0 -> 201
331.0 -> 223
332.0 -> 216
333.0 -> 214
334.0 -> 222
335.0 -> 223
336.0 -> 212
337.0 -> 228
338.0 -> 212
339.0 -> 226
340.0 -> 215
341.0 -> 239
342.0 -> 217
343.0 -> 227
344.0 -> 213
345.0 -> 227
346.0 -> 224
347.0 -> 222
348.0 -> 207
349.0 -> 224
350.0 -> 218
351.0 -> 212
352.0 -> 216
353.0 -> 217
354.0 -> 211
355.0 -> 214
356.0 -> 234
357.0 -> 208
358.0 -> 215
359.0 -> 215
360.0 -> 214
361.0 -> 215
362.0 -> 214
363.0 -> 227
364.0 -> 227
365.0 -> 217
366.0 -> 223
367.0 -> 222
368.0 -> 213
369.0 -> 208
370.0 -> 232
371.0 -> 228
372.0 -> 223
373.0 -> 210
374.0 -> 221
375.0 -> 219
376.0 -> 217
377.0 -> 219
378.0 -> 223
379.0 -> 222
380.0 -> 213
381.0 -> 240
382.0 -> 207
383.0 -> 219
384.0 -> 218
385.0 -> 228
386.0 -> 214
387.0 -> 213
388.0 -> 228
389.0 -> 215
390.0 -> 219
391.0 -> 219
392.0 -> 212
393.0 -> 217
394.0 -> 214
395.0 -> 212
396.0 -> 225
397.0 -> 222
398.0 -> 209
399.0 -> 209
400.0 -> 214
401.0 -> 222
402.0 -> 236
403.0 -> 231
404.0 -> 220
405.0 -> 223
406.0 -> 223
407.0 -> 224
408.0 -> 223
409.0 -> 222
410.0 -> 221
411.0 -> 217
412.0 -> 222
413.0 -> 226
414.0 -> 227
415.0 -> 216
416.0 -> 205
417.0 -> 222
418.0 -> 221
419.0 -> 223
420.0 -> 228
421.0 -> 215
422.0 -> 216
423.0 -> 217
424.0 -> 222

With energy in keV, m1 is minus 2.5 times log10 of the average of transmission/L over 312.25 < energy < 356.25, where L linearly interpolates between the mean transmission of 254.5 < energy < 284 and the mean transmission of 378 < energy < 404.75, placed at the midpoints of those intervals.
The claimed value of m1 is 0.04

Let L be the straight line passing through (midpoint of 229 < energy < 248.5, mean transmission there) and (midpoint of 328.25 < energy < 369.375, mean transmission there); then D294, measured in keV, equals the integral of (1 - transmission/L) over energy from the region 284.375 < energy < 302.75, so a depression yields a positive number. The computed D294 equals 9.97 keV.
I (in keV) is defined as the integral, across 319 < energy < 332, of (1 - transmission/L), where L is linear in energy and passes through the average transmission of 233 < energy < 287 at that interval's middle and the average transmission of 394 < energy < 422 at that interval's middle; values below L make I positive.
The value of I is 0.6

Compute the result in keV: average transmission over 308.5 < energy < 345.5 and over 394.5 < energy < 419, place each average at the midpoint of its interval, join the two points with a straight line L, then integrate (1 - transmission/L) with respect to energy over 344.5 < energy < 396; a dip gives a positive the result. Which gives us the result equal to -3.0 keV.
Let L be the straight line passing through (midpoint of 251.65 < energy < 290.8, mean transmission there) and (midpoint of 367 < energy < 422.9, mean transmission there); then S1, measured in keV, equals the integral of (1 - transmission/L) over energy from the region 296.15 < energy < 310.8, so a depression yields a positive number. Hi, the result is 8.2 keV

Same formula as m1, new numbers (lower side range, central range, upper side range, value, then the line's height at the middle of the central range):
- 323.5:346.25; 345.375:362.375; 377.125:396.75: 0.00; 217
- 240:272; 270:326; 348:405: 0.46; 214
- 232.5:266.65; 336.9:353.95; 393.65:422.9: -0.02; 217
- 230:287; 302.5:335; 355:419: 0.29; 211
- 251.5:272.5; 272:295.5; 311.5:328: 0.31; 198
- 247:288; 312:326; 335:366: 0.22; 211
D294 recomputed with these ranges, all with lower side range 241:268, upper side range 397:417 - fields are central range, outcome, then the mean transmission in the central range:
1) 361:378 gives -0.14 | 220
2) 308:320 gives 4.13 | 141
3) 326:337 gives 0.18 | 212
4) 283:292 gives 3.68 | 126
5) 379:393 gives 0.02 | 219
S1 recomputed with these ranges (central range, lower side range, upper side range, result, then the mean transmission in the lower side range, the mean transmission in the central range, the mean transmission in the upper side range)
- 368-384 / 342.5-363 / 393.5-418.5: -0.1 keV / 218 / 220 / 220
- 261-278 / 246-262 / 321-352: 0.1 keV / 210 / 210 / 214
